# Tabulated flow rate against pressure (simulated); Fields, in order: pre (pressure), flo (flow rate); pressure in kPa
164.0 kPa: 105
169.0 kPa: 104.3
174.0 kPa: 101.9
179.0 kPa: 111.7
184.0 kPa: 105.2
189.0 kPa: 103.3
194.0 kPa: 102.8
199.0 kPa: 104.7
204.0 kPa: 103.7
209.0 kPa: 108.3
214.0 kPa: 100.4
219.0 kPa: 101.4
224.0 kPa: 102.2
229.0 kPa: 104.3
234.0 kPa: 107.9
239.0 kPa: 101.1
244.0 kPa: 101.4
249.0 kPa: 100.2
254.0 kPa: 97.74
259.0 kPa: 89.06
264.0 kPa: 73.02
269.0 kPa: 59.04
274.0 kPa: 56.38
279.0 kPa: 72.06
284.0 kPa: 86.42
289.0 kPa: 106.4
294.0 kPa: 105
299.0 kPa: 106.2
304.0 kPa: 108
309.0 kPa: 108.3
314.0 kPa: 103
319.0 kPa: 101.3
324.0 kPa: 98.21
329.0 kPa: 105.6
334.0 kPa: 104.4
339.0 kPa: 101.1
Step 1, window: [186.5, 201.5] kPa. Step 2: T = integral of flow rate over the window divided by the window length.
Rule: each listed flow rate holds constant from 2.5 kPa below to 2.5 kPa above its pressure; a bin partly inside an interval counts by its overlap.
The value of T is 104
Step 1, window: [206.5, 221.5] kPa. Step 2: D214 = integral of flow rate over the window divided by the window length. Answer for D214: 103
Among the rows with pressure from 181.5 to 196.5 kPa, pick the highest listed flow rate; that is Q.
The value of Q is 105.2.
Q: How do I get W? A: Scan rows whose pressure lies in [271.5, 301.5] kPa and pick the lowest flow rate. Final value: 56.38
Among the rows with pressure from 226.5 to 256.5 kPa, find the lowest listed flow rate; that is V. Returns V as 97.74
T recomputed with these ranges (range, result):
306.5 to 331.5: 103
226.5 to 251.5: 103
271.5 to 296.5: 85.3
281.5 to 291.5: 96.4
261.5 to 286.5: 69.4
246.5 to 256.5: 99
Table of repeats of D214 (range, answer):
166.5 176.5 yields 103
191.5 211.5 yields 105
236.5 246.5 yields 101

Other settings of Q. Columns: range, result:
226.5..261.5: 107.9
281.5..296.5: 106.4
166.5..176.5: 104.3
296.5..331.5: 108.3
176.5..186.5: 111.7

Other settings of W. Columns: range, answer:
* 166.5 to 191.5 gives 101.9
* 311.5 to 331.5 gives 98.21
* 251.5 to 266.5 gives 73.02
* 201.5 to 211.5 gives 103.7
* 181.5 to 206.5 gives 102.8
